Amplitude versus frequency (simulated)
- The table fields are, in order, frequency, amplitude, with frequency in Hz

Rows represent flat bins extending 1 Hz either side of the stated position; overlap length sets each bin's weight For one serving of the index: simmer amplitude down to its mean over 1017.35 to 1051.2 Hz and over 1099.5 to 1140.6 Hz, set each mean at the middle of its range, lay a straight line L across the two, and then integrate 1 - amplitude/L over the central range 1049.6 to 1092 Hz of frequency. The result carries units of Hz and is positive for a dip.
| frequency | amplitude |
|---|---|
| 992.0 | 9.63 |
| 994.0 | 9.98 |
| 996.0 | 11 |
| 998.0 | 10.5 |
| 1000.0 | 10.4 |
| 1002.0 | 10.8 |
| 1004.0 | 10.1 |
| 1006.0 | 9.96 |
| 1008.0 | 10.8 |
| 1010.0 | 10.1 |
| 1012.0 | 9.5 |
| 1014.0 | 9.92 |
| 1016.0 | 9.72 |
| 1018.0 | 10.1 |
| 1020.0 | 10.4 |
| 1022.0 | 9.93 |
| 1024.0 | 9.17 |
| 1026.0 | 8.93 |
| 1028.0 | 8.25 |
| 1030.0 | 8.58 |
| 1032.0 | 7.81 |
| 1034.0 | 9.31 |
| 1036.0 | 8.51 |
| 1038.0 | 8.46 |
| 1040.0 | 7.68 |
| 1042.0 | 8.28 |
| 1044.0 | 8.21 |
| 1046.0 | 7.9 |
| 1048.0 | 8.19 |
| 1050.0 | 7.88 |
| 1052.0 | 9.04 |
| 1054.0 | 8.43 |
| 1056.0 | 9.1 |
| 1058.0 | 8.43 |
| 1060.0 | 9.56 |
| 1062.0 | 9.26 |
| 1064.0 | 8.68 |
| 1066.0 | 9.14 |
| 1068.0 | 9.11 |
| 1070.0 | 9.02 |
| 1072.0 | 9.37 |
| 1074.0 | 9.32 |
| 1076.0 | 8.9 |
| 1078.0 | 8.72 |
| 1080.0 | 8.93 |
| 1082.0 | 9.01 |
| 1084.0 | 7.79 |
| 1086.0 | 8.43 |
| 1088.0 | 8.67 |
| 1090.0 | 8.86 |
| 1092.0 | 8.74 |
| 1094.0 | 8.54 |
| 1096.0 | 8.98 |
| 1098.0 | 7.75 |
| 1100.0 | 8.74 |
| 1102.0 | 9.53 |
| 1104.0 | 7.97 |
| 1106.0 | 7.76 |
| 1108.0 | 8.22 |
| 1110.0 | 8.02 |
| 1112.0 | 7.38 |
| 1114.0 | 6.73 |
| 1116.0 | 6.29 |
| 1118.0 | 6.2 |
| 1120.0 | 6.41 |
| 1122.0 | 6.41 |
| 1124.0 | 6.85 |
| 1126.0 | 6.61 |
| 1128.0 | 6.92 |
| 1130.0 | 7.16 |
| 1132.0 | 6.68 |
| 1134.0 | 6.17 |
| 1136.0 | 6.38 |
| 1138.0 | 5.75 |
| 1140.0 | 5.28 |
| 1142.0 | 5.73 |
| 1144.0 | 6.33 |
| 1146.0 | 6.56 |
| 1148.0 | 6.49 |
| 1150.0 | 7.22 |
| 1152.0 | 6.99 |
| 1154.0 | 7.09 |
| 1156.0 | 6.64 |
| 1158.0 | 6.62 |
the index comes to -4.7 Hz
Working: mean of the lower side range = 8.67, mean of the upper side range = 7.02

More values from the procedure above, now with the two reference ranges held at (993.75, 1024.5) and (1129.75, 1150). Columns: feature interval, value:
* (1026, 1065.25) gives 2.3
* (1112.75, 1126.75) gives 0.7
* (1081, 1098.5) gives -1.8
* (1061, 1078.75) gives -1.5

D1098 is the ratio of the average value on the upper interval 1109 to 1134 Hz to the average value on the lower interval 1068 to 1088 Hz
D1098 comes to 0.77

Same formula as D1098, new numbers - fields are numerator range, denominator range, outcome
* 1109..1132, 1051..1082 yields 0.76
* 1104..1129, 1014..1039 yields 0.77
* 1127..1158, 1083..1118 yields 0.80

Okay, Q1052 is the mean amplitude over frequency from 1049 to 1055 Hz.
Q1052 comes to 8.45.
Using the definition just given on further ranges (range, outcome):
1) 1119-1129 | 6.64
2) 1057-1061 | 9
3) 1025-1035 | 8.58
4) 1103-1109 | 7.98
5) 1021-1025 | 9.55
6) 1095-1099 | 8.37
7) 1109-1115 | 7.38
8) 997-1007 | 10.4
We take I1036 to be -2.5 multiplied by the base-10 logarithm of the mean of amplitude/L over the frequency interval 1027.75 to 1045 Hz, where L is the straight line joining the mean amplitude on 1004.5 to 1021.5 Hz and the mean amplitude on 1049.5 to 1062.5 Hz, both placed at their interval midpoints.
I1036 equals 0.128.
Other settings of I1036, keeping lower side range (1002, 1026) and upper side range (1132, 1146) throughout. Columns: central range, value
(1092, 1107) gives -0.17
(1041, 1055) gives 0.08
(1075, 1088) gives -0.10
